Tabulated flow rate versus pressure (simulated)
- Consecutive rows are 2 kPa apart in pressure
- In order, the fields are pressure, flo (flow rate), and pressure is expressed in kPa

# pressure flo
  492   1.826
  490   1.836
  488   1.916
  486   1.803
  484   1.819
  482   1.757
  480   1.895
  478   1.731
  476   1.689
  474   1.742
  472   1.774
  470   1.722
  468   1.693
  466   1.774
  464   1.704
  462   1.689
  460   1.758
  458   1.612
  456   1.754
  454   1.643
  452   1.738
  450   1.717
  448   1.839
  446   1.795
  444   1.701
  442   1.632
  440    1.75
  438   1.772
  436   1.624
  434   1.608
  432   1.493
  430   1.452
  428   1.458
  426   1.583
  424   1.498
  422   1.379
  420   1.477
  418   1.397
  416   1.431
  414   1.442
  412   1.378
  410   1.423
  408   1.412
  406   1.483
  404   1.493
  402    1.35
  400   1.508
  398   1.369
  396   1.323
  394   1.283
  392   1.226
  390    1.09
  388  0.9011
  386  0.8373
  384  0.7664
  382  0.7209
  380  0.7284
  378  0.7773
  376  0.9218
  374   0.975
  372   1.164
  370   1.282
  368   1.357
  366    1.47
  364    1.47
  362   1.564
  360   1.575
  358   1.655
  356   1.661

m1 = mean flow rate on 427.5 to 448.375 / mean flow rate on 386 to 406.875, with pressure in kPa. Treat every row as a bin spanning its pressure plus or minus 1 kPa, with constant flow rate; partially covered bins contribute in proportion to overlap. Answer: 1.3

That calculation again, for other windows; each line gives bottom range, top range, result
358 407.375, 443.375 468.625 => 1.43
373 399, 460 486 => 1.76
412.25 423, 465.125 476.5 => 1.22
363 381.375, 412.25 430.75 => 1.30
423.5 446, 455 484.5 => 1.08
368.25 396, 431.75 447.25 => 1.69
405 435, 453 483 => 1.18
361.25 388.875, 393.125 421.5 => 1.33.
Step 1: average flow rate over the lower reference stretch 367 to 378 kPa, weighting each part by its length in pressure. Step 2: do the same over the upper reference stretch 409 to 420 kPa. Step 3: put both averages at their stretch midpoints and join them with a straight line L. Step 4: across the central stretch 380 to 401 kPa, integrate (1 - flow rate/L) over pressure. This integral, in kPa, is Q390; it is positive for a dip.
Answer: 2.8 kPa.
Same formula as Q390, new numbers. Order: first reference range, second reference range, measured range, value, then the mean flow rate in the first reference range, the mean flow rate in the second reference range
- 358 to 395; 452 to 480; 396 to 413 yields -1.4 kPa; 1.13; 1.72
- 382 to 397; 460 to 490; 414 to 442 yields -3.4 kPa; 1.04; 1.77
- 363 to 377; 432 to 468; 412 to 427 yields 0.7 kPa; 1.23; 1.71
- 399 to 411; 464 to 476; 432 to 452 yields -1.2 kPa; 1.44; 1.73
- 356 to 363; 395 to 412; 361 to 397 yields 10.0 kPa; 1.61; 1.42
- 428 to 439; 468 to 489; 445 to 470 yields -0.6 kPa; 1.58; 1.78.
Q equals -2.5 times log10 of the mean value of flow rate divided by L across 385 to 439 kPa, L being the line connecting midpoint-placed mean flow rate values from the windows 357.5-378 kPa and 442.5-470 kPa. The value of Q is 0.093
